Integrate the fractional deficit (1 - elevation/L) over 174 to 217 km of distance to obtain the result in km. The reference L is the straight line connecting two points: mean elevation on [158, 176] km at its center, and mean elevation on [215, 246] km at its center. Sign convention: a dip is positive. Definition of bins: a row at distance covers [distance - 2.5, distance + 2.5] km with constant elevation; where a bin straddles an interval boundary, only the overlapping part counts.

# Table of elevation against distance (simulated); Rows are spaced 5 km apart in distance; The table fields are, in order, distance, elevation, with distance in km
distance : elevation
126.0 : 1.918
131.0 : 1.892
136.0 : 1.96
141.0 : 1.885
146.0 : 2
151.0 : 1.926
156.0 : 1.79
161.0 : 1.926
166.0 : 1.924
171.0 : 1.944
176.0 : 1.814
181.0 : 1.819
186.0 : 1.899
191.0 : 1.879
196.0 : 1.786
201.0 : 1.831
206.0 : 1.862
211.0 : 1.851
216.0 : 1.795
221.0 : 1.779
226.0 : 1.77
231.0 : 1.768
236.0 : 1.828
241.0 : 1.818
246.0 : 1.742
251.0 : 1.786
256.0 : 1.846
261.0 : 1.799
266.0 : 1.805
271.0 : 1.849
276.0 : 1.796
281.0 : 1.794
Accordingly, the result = 0.4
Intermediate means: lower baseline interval 1.91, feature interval 1.84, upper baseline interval 1.79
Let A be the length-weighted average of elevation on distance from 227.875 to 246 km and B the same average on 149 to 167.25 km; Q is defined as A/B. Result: 0.95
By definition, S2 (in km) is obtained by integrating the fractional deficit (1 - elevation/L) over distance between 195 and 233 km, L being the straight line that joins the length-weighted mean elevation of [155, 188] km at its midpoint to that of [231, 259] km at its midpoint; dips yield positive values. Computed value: 0.6 km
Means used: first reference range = 1.88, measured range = 1.81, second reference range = 1.8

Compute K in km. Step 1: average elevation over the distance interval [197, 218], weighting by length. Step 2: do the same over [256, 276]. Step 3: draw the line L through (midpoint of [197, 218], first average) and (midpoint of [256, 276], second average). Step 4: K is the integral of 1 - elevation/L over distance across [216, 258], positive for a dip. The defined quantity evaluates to 0.8 km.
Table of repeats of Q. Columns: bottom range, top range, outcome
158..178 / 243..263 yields 0.94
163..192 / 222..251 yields 0.95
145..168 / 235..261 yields 0.94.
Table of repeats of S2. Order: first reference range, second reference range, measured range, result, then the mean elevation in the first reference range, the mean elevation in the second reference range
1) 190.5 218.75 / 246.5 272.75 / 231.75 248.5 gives 0.2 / 1.83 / 1.81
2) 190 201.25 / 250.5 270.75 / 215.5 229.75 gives 0.3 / 1.83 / 1.82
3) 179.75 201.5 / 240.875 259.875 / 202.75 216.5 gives -0.1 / 1.85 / 1.8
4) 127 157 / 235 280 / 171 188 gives 0.2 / 1.92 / 1.81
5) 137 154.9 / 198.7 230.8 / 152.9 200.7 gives 0.3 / 1.93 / 1.81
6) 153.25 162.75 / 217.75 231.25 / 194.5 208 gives -0.2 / 1.85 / 1.77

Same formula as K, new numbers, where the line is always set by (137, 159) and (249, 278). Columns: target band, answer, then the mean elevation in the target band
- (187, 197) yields 0.1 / 1.85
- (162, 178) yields -0.1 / 1.9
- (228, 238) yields 0.2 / 1.8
